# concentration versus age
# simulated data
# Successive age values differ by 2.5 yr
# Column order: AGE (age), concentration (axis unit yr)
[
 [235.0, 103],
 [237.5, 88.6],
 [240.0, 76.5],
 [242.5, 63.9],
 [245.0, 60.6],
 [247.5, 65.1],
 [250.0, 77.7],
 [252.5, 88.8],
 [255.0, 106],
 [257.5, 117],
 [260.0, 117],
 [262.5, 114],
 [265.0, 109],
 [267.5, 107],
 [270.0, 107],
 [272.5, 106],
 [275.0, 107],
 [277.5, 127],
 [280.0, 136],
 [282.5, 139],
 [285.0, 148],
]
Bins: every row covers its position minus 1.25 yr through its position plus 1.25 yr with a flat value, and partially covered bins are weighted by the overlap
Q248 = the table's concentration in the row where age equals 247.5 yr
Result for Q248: 65.1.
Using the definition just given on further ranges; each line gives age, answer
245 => 60.6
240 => 76.5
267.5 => 107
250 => 77.7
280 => 136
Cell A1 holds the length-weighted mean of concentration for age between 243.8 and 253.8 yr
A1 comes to 73.3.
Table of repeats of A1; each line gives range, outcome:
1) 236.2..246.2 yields 72.6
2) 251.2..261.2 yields 107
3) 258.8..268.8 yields 112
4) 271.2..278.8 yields 113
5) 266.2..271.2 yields 107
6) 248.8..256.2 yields 90.8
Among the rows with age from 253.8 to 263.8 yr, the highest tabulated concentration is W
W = 117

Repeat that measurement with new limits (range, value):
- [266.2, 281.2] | 136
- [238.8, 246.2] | 76.5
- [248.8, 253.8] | 88.8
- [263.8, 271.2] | 109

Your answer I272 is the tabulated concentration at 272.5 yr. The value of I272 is 106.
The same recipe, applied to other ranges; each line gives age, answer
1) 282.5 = 139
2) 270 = 107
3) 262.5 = 114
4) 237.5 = 88.6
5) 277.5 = 127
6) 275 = 107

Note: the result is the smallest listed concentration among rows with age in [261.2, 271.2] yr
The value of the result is 107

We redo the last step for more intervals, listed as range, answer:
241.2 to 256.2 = 60.6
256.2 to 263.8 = 114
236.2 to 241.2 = 76.5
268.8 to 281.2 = 106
